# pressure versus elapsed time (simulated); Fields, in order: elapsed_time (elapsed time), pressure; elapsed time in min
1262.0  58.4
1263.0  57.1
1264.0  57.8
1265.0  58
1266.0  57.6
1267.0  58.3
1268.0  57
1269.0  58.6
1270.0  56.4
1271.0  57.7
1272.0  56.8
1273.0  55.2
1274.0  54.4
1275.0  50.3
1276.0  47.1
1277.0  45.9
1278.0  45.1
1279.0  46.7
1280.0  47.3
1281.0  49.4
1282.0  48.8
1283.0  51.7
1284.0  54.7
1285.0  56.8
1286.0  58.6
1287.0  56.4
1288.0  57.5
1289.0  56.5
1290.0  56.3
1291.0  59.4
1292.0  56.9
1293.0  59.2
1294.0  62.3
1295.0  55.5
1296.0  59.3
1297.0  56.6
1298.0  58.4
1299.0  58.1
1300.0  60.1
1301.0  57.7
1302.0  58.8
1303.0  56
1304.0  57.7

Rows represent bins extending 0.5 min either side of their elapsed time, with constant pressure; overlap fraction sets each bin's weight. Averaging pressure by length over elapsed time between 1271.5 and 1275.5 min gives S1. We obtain 54.2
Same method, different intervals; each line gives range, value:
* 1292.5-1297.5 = 58.6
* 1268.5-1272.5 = 57.4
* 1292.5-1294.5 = 60.8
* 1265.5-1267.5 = 58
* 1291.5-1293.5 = 58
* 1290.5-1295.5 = 58.7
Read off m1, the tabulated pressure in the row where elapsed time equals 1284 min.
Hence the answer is 54.7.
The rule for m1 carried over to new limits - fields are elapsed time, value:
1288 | 57.5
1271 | 57.7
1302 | 58.8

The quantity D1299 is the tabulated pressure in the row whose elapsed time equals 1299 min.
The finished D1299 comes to 58.1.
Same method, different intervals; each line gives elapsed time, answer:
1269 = 58.6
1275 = 50.3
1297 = 56.6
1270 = 56.4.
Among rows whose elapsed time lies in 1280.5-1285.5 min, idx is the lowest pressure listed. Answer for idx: 48.8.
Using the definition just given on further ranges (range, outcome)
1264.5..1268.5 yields 57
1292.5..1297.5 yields 55.5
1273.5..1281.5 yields 45.1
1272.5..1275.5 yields 50.3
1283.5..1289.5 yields 54.7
